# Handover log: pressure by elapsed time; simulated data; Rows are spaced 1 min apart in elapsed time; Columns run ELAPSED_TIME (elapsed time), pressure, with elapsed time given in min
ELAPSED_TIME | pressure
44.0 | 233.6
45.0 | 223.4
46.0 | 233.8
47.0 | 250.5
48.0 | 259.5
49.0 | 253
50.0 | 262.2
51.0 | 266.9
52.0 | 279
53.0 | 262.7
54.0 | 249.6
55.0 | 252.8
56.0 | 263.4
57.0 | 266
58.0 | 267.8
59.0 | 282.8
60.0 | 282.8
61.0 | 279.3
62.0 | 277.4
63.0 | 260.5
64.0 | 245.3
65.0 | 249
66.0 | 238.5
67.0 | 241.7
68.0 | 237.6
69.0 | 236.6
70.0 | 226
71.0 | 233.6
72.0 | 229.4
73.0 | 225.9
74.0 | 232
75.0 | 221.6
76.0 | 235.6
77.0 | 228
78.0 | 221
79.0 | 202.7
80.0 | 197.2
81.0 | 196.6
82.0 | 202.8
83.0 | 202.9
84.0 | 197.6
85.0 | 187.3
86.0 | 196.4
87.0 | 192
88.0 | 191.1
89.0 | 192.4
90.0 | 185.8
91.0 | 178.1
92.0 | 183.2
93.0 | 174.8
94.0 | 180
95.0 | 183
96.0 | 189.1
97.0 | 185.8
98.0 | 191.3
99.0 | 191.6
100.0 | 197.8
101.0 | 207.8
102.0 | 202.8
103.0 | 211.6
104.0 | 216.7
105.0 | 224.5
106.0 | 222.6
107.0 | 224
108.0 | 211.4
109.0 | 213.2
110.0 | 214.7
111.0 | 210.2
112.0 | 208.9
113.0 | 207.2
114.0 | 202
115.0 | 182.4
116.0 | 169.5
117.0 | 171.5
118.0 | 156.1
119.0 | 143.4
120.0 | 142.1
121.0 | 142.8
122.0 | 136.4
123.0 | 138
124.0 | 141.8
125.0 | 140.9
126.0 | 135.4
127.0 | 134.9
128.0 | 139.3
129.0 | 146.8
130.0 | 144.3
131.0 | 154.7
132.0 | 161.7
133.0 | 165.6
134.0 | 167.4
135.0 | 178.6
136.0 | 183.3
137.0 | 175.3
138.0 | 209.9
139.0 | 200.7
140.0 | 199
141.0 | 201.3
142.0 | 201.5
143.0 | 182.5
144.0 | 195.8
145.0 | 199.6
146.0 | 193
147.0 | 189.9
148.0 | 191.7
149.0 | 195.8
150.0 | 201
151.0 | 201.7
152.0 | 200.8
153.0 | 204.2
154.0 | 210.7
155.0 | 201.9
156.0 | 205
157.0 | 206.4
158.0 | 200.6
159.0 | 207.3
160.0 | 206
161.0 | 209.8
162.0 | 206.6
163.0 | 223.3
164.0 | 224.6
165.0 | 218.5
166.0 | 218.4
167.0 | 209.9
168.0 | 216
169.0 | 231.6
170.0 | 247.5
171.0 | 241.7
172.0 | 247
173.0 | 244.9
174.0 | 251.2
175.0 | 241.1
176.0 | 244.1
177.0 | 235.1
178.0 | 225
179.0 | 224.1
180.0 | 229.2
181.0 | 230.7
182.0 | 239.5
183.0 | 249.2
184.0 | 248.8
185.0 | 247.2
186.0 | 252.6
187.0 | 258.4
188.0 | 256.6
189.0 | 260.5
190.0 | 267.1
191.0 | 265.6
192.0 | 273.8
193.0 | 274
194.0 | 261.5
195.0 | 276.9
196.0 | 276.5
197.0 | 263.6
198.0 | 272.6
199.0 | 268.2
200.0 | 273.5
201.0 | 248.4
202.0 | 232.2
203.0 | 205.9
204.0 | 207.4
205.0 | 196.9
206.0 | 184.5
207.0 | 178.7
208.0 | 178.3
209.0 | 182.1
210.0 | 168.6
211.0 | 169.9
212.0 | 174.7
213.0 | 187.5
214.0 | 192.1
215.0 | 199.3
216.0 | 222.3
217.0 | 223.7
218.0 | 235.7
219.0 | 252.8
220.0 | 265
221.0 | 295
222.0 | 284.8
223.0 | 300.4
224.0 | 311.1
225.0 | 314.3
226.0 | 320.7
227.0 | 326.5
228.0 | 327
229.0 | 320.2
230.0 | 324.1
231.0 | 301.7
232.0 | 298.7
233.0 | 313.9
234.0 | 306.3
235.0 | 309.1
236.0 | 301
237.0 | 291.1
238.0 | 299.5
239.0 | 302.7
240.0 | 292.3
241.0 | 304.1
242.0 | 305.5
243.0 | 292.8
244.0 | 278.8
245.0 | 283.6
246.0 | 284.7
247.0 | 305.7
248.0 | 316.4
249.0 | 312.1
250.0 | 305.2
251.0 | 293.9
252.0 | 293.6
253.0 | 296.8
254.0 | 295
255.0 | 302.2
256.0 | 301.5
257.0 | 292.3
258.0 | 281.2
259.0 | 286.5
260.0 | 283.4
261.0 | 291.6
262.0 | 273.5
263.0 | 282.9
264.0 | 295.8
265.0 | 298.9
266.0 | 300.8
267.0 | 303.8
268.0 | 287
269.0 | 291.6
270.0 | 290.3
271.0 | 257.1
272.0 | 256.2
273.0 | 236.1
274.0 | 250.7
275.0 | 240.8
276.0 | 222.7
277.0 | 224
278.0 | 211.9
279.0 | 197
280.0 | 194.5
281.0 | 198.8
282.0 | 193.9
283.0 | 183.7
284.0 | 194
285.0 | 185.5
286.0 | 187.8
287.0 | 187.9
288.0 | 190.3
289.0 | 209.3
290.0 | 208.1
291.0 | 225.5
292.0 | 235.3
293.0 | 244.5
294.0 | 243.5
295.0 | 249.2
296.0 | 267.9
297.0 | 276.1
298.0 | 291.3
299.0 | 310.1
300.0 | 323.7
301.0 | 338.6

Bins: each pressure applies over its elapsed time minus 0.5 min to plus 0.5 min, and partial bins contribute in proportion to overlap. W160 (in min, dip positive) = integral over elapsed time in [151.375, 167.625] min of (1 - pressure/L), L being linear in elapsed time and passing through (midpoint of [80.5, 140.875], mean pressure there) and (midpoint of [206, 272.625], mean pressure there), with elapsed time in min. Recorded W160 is 0.64 min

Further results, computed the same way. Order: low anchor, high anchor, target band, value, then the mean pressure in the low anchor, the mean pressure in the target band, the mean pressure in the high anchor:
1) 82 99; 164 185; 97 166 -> 7.33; 189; 188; 235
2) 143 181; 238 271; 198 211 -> 2.07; 216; 211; 294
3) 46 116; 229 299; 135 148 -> 2.40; 223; 194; 268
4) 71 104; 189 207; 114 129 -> 4.56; 201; 150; 248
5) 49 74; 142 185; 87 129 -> 9.90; 254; 182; 218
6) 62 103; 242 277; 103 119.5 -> 1.70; 210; 199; 284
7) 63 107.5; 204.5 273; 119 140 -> 6.53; 210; 158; 275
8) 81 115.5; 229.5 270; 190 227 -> 3.93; 199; 241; 297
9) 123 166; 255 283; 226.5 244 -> -4.79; 187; 306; 260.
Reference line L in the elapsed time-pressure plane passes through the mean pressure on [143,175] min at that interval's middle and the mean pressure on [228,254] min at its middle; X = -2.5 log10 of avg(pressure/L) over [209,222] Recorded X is 0.26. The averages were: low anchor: 213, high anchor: 302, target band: 217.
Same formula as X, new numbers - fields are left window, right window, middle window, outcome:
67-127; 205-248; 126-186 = 0.11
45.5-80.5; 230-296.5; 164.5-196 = 0.06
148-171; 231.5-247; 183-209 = 0.03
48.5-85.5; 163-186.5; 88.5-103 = 0.25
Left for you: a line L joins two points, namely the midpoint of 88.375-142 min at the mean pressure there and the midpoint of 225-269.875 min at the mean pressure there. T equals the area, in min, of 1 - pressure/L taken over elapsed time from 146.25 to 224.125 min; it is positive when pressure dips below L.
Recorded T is 4.3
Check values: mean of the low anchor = 181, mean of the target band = 229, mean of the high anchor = 300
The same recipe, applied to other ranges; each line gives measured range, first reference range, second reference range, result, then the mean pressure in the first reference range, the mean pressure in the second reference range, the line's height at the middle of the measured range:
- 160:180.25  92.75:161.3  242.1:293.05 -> -2.0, 186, 258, 208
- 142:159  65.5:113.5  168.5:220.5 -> 1.8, 208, 234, 223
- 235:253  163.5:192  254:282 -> -2.8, 241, 264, 258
